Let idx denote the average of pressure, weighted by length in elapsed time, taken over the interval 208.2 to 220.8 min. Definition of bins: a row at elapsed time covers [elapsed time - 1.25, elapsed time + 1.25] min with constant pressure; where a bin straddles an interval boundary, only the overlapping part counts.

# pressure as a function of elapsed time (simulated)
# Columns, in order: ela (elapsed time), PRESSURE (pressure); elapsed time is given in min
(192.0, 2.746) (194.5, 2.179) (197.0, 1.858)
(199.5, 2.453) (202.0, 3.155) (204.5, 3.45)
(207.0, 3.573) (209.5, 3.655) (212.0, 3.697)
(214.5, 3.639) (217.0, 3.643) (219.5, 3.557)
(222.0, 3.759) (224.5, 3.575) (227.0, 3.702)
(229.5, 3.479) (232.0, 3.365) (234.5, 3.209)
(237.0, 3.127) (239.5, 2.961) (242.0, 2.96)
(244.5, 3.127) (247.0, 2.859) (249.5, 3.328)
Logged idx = 3.64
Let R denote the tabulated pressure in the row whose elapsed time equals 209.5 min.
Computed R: 3.655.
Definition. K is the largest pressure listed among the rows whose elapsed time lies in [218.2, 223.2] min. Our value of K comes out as 3.759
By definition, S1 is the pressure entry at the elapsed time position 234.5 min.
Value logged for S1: 3.209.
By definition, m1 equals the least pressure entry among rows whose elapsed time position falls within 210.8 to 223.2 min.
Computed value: 3.557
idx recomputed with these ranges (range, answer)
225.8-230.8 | 3.59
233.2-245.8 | 3.08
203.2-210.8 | 3.56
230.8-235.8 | 3.28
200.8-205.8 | 3.31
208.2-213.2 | 3.67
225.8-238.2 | 3.38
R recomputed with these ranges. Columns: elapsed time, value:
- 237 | 3.127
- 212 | 3.697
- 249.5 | 3.328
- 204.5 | 3.45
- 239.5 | 2.961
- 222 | 3.759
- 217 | 3.643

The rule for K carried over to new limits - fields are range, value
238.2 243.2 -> 2.961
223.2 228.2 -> 3.702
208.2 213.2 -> 3.697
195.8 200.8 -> 2.453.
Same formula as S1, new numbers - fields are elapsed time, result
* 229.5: 3.479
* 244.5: 3.127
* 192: 2.746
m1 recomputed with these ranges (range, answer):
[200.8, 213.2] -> 3.155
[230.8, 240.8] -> 2.961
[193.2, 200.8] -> 1.858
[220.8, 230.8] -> 3.479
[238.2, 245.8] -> 2.96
